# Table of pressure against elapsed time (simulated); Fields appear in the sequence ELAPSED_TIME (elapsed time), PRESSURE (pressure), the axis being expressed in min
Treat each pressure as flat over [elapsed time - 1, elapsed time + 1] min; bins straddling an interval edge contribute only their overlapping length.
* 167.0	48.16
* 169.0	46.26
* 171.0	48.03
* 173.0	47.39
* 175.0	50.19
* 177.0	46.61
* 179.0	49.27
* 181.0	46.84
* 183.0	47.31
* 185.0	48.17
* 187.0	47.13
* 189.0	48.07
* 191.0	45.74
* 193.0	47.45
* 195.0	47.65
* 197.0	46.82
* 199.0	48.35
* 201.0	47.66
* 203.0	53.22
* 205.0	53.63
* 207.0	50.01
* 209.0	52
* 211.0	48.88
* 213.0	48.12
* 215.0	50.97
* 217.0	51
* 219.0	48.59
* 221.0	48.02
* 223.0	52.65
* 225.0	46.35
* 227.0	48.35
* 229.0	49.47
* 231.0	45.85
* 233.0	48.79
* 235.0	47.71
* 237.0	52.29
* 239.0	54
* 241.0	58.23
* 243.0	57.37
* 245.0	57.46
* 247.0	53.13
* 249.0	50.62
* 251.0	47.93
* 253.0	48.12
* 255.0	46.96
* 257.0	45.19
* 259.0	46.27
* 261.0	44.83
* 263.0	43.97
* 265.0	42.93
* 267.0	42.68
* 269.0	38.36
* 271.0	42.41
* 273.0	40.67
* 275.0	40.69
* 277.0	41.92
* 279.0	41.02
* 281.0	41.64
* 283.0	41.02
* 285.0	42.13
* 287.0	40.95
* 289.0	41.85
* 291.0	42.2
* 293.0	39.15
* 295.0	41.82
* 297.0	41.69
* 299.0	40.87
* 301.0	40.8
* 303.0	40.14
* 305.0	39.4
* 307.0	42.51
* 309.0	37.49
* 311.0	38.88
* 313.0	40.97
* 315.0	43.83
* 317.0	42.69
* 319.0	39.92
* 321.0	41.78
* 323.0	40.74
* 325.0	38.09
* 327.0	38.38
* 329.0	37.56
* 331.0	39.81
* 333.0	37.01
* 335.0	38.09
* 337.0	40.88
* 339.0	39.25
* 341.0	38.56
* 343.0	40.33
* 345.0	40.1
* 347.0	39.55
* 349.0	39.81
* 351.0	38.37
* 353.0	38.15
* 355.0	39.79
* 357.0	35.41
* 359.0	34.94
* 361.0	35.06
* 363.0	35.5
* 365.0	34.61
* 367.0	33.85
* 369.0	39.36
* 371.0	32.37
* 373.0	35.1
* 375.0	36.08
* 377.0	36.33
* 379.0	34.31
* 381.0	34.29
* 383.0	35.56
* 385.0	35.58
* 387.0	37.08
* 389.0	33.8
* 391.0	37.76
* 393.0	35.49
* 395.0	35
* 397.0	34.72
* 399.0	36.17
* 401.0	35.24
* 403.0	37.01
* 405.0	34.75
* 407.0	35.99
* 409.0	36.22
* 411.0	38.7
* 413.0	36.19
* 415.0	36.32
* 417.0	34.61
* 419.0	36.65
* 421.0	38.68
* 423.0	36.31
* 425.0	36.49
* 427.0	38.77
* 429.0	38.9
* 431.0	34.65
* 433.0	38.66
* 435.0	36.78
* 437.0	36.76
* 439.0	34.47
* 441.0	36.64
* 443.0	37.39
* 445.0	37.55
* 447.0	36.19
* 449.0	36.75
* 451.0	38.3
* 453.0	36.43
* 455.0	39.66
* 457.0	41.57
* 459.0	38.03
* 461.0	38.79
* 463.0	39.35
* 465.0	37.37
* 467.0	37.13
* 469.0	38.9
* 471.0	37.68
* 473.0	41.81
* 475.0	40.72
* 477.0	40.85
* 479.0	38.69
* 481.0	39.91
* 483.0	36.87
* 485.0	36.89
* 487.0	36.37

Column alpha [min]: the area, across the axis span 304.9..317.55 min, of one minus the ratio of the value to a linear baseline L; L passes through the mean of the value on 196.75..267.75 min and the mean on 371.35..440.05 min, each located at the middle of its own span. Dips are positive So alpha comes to 0.7 min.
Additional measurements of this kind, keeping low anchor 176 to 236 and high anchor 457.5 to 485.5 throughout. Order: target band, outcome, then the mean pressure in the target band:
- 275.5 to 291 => 1.46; 41.5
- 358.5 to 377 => 3.22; 35.3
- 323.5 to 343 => 2.31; 38.8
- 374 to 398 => 3.73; 35.5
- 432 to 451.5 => 1.49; 36.9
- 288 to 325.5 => 3.46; 40.8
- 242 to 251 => -1.28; 53.9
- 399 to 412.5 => 1.63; 36.3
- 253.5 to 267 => 0.50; 45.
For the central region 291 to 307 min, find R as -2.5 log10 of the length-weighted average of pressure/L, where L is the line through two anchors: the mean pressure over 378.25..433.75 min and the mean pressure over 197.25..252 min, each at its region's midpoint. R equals 0.101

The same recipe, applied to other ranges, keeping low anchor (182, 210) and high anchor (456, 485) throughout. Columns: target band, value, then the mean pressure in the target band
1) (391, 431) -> 0.13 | 36.4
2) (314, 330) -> 0.10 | 40.4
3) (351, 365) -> 0.18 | 36.5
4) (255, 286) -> 0.09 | 42.5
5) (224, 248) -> -0.09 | 51.6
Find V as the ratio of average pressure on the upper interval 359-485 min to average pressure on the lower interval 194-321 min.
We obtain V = 0.8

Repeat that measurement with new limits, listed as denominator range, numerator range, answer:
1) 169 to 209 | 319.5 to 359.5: 0.80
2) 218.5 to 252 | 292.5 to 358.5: 0.78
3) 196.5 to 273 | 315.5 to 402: 0.76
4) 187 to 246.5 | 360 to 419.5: 0.71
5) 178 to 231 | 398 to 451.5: 0.75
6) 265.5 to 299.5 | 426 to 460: 0.91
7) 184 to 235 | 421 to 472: 0.77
